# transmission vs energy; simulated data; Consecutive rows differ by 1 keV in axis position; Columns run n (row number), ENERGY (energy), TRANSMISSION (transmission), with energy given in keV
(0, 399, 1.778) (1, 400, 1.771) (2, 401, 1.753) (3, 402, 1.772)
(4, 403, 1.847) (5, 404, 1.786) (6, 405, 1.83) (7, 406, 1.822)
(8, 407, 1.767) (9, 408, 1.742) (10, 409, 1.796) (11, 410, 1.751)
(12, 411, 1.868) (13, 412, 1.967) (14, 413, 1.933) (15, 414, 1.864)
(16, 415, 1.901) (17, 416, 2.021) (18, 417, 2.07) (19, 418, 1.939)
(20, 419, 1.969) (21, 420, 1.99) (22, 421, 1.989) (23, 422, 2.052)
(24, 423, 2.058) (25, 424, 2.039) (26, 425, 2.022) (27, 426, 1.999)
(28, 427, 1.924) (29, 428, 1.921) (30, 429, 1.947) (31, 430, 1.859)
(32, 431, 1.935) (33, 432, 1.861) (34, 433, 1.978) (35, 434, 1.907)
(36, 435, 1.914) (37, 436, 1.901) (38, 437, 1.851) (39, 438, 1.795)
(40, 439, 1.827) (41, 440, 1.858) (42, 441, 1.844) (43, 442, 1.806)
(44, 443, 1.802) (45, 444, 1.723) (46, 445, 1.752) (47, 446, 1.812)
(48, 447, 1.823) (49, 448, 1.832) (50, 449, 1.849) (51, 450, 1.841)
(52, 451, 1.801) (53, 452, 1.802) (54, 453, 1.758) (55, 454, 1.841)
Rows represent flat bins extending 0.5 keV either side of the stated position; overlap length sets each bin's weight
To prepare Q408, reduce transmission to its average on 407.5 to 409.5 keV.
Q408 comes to 1.77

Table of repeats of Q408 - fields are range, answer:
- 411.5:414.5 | 1.92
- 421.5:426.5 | 2.03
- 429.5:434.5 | 1.91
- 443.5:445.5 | 1.74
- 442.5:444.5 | 1.76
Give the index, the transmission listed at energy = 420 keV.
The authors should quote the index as 1.99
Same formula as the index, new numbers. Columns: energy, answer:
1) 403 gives 1.847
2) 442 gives 1.806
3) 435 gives 1.914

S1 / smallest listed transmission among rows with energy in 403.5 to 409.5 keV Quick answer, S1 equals 1.742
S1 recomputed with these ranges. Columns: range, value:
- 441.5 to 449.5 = 1.723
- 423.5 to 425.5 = 2.022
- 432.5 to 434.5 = 1.907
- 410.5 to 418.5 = 1.864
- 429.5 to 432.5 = 1.859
